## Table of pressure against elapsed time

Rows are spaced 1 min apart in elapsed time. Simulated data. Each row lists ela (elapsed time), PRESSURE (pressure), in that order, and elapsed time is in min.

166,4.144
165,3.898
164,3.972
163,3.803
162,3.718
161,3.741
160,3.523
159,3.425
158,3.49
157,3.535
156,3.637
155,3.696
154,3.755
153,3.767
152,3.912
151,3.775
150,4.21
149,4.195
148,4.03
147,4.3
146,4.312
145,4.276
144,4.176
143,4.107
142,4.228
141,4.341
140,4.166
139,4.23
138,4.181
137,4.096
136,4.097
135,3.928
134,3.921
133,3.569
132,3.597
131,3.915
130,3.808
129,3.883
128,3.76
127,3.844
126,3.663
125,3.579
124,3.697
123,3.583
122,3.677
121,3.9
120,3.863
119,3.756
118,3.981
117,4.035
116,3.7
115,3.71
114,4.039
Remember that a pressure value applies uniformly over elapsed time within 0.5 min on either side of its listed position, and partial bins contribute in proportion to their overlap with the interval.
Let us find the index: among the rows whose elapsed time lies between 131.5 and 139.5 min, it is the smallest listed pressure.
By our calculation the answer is 3.569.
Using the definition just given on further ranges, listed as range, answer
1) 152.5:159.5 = 3.425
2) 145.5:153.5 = 3.767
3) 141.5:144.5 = 4.107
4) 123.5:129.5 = 3.579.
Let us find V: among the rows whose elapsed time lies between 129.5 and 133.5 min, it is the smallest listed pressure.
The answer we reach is 3.569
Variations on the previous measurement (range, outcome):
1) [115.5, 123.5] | 3.583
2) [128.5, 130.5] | 3.808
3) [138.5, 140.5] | 4.166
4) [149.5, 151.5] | 3.775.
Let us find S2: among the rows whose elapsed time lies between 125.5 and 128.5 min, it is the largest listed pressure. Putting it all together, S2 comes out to 3.844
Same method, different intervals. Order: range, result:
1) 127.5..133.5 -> 3.915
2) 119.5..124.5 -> 3.9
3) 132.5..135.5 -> 3.928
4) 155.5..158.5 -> 3.637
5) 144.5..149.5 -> 4.312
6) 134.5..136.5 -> 4.097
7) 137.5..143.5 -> 4.341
